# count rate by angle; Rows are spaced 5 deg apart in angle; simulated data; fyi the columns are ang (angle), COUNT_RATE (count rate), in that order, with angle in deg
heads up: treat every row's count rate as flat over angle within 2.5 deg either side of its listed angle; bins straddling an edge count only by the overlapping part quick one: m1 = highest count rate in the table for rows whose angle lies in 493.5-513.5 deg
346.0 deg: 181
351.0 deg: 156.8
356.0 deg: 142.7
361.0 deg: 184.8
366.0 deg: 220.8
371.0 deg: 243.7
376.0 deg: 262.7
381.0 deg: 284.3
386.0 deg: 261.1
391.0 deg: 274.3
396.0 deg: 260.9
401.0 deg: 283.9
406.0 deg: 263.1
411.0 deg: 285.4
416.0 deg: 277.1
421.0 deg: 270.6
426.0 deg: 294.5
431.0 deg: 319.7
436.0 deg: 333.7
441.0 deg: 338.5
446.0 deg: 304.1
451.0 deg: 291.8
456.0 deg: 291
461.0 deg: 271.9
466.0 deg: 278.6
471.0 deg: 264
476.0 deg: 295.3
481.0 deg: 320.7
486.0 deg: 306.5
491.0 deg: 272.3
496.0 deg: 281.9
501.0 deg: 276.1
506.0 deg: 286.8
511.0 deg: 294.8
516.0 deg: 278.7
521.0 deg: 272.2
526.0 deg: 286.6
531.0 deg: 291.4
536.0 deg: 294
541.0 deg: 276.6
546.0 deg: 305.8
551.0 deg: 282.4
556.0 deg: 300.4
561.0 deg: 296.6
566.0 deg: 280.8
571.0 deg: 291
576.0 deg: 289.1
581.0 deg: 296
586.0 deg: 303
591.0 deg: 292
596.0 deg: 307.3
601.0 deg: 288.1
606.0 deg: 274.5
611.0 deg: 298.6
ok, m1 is 294.8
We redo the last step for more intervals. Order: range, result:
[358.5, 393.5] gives 284.3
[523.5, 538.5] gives 294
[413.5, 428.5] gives 294.5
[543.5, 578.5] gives 305.8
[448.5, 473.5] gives 291.8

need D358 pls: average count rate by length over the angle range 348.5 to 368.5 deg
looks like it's 176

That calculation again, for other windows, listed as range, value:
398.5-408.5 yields 274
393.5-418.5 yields 274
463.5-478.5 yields 279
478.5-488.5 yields 314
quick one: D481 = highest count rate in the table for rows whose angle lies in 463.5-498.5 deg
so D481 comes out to 320.7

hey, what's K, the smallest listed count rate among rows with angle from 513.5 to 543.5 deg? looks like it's 272.2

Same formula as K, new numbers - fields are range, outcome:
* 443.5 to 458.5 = 291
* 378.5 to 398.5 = 260.9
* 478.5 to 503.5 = 272.3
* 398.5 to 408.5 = 263.1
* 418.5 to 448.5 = 270.6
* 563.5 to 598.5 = 280.8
